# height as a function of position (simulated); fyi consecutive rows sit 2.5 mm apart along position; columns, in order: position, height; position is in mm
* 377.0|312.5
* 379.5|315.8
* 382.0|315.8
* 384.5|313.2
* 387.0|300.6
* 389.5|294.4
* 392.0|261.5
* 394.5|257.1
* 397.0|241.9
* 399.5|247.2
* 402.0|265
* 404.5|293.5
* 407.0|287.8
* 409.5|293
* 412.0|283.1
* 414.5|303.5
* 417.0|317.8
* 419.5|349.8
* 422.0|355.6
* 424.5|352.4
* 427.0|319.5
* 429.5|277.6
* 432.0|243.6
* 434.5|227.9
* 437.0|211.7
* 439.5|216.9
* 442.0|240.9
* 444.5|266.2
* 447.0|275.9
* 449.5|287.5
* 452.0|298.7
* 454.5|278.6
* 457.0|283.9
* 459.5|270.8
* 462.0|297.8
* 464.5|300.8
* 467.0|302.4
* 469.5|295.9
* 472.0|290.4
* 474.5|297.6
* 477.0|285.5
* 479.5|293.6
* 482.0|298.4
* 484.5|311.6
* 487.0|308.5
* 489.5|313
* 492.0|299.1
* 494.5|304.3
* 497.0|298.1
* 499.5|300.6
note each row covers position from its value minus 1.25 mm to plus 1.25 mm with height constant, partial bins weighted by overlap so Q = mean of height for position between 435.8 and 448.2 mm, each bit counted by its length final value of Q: 242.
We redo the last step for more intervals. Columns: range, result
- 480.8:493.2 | 306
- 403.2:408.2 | 290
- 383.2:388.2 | 307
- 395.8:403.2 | 251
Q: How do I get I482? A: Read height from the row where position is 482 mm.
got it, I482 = 298.4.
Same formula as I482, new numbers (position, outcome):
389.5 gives 294.4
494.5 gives 304.3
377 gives 312.5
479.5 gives 293.6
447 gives 275.9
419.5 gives 349.8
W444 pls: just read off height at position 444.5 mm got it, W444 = 266.2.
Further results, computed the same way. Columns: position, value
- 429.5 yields 277.6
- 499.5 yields 300.6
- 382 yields 315.8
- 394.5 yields 257.1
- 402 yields 265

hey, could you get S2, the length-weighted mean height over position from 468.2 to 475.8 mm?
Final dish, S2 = 295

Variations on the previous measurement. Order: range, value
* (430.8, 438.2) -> 228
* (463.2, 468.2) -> 302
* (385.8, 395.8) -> 278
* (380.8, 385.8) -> 314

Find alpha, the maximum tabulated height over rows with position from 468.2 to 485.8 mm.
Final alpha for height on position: 311.6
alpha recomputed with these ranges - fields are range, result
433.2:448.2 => 275.9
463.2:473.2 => 302.4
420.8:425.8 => 355.6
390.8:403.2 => 265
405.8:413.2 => 293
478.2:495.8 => 313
